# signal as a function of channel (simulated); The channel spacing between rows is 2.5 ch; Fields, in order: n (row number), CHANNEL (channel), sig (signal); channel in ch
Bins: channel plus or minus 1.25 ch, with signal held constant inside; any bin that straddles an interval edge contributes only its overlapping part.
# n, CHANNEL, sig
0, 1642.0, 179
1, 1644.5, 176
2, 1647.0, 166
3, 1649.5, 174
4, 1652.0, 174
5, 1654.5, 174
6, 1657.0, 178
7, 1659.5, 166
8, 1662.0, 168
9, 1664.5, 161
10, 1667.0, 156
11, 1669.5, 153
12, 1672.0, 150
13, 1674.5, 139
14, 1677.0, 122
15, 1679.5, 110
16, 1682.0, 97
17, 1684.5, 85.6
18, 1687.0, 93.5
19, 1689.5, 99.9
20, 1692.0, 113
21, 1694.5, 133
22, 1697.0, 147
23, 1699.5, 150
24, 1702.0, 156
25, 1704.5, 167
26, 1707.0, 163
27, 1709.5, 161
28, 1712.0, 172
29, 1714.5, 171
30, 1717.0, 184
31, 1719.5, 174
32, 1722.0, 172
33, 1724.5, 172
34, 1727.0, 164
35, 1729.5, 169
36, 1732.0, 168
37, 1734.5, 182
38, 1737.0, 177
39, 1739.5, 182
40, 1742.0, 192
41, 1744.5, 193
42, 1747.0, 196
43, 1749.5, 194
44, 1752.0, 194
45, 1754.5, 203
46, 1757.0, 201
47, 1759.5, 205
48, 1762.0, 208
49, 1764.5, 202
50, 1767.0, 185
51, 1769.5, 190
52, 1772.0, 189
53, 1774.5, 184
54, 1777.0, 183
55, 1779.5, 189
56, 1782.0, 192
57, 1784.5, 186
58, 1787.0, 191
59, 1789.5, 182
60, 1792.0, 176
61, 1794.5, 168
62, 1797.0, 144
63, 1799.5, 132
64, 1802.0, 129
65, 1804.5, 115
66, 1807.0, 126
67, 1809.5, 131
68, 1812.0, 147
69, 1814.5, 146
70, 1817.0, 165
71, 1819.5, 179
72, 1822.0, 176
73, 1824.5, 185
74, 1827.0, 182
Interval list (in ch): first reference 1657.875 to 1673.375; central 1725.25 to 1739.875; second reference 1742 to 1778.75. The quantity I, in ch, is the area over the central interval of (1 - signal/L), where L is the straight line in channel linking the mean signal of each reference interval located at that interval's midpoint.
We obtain 0.9 ch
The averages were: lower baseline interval 159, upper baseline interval 195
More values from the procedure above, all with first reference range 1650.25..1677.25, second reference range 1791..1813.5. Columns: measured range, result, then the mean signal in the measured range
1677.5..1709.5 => 5.8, 128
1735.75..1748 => -3.2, 188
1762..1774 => -3.9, 193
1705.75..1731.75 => -3.1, 170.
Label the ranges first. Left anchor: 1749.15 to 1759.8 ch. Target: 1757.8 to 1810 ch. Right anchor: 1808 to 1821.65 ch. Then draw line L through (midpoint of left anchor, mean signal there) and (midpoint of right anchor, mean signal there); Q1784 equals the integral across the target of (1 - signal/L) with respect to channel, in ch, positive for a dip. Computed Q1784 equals 1.72 ch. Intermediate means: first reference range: 199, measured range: 173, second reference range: 155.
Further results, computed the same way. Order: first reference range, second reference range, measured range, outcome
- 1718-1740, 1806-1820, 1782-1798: -2.2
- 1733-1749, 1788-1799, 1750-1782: -3.2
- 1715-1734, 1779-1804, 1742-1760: -2.9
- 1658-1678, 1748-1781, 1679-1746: 7.2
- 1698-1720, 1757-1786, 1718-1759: -1.2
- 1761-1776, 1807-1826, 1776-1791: -0.4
